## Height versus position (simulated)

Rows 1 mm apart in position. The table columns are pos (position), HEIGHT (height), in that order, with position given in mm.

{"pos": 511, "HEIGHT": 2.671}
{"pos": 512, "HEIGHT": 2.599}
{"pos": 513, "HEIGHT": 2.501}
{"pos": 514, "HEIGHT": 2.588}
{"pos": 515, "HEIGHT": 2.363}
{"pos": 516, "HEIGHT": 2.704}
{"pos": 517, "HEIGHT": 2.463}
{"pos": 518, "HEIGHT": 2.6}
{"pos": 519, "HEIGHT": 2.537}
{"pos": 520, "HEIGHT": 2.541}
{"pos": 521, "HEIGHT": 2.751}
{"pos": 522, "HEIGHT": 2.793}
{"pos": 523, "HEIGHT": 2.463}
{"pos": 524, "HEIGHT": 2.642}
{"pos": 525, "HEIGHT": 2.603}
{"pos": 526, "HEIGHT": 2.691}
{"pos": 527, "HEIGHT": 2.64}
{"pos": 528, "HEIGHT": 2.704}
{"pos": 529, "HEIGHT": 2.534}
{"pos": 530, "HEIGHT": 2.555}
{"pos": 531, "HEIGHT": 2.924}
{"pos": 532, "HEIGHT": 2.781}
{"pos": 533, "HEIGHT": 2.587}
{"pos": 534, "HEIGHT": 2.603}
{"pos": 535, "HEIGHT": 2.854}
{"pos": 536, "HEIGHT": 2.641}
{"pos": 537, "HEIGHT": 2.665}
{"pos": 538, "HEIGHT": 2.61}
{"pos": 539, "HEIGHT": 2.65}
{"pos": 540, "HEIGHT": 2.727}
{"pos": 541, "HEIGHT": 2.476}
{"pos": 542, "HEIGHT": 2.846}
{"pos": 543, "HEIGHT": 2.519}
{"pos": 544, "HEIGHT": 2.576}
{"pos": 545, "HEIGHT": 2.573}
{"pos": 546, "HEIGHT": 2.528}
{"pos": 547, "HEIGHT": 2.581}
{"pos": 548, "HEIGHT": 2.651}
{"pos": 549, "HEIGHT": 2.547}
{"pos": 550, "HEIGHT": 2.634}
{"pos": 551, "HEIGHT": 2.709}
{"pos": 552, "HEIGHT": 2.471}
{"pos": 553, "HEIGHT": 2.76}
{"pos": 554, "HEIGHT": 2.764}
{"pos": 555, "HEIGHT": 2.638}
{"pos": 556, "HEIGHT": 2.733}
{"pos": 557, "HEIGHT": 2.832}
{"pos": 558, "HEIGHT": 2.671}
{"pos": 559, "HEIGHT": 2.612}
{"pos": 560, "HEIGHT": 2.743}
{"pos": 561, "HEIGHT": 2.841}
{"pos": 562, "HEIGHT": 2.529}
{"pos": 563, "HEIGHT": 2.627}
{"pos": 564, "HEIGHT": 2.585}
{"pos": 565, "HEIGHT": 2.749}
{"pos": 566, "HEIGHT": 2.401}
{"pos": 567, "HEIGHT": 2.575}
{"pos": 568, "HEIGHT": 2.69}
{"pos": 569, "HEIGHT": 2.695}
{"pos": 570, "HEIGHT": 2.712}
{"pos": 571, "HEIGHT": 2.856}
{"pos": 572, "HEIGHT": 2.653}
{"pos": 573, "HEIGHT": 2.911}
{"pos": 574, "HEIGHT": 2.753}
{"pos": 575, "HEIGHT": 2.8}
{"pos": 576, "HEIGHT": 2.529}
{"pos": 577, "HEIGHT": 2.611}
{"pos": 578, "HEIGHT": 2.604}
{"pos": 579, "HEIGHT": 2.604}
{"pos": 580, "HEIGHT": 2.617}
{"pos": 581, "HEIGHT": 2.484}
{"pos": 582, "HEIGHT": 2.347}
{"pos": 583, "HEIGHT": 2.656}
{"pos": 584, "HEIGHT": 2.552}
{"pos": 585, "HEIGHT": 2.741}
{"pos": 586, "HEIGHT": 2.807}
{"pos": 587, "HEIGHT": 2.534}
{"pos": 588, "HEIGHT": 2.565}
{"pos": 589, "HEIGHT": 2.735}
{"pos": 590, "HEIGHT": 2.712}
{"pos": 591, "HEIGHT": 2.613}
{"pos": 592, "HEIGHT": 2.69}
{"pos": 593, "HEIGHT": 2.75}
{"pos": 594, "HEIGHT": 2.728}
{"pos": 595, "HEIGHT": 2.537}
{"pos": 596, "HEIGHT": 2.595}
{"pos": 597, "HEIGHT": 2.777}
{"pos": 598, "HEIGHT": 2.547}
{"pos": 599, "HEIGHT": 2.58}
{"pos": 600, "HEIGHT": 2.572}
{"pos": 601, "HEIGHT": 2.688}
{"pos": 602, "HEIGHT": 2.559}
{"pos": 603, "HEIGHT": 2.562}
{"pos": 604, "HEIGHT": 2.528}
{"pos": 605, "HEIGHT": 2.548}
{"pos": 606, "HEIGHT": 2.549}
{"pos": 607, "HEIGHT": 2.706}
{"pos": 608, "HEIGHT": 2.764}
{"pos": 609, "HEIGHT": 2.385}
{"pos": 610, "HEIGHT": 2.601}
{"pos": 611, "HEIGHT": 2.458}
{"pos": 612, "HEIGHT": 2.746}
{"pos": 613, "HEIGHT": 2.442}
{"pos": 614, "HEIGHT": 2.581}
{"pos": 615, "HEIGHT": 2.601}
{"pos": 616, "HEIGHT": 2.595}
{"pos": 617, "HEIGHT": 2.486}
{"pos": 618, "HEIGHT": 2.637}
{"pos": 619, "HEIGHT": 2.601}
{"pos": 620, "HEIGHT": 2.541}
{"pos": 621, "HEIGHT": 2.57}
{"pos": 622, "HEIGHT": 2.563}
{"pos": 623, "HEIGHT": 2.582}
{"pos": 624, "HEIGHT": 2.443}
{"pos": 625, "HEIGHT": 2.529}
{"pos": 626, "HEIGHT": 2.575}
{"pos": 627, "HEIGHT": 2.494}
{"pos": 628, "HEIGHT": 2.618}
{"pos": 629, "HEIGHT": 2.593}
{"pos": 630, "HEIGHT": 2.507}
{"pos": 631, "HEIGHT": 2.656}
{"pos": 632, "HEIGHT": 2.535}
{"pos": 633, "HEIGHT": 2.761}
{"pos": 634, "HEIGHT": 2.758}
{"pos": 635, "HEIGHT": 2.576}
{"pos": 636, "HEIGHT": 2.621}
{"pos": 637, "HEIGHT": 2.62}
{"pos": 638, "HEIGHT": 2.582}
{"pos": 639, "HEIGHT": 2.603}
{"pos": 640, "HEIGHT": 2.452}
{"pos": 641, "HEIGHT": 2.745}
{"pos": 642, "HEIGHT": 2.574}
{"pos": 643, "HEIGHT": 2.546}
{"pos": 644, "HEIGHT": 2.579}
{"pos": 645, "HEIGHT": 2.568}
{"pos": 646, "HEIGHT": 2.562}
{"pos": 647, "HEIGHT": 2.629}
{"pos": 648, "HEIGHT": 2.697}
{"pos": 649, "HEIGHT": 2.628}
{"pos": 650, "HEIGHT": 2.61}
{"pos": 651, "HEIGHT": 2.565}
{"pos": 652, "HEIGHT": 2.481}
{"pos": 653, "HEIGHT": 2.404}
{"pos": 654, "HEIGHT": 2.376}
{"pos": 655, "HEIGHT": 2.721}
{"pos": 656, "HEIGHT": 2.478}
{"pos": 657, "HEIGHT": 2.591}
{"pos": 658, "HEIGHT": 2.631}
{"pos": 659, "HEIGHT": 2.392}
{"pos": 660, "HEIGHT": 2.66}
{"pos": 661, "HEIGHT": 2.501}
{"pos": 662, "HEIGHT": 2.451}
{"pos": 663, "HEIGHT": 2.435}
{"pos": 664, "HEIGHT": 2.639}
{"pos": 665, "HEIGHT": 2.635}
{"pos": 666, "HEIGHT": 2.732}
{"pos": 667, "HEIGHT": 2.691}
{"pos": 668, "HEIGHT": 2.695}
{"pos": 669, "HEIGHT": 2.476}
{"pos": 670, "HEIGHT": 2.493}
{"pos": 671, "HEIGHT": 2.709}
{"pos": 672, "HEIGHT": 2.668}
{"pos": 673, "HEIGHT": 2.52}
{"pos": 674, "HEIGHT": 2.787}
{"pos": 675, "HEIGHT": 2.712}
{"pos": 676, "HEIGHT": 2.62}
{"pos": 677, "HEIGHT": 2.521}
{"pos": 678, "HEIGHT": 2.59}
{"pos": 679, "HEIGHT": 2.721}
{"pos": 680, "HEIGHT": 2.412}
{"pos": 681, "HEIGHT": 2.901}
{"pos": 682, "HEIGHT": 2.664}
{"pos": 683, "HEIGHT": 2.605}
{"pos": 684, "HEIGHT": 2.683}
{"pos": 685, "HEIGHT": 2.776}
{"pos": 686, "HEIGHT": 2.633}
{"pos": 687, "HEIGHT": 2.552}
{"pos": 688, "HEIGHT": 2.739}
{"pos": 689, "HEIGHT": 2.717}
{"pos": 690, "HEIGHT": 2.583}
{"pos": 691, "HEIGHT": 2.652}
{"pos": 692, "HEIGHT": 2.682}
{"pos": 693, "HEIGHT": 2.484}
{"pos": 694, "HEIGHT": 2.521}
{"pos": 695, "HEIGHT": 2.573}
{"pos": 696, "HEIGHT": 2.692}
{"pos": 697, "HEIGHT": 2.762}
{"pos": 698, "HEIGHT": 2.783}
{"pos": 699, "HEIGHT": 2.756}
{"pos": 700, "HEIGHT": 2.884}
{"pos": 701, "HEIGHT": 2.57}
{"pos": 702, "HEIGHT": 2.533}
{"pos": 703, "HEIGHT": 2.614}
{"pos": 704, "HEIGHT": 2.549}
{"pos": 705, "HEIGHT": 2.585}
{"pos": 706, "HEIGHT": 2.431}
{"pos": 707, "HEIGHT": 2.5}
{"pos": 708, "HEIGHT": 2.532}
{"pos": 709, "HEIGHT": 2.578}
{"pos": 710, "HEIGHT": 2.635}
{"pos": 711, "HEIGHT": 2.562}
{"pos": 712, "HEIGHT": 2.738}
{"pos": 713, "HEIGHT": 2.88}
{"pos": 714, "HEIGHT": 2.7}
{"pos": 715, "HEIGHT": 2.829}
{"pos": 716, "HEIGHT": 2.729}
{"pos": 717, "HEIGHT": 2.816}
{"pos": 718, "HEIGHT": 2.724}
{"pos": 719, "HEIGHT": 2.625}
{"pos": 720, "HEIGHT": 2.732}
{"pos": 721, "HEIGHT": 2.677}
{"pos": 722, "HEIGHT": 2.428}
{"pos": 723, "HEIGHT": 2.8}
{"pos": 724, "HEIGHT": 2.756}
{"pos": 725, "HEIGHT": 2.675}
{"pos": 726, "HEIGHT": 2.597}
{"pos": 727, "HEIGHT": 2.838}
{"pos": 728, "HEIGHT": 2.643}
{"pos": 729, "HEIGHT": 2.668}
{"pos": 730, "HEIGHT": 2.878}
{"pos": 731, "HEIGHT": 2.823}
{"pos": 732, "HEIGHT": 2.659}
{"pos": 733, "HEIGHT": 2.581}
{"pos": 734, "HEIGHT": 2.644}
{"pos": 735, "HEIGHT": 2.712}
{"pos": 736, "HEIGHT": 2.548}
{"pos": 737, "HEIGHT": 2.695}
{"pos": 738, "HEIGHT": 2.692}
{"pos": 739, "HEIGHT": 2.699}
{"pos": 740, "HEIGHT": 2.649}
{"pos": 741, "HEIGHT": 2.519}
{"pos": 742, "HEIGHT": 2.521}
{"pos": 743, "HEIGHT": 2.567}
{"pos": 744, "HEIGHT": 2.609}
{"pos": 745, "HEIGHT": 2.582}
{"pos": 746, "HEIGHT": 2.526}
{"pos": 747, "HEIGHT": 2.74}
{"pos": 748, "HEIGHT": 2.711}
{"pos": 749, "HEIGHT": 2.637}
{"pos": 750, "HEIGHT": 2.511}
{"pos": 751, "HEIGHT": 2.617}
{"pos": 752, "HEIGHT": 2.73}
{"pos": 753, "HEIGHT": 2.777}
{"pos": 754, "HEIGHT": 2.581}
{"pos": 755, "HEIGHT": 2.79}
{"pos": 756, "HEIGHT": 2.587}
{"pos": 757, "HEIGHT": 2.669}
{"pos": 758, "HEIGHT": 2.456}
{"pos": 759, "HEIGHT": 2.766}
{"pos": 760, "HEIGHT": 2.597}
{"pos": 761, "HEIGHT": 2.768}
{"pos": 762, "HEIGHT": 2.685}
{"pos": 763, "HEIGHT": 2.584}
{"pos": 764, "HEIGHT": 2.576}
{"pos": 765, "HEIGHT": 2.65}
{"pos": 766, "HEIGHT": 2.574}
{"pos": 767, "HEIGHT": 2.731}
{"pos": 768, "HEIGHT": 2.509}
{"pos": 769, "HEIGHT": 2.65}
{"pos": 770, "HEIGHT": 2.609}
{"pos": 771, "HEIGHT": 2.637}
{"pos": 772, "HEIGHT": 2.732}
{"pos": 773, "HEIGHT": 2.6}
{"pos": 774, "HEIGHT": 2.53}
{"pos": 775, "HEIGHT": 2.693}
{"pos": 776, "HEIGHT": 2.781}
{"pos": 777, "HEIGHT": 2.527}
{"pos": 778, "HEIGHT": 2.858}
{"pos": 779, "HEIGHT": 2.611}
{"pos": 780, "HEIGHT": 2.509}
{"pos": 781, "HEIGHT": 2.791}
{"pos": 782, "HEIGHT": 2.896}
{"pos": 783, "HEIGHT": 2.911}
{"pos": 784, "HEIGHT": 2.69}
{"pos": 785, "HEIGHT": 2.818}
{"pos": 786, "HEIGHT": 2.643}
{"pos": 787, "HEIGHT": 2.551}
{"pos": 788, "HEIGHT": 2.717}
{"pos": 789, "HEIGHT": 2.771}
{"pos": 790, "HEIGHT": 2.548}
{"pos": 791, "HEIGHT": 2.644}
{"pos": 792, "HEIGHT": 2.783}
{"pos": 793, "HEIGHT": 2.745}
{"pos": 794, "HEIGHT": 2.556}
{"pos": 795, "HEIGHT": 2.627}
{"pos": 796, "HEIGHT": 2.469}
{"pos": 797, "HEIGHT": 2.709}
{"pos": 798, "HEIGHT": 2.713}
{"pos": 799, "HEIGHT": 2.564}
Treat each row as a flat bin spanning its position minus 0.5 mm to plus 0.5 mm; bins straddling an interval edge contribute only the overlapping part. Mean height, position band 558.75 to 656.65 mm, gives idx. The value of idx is 2.61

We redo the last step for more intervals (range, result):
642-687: 2.6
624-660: 2.58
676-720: 2.65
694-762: 2.66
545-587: 2.65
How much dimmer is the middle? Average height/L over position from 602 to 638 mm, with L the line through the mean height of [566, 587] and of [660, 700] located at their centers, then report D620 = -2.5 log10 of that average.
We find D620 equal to 0.03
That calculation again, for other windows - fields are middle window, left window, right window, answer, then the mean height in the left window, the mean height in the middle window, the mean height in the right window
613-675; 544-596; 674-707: 0.026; 2.65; 2.58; 2.64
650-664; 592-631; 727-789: 0.037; 2.58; 2.52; 2.66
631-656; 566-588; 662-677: 0.015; 2.65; 2.59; 2.62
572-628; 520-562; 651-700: 0.014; 2.66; 2.61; 2.62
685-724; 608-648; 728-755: -0.011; 2.58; 2.66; 2.65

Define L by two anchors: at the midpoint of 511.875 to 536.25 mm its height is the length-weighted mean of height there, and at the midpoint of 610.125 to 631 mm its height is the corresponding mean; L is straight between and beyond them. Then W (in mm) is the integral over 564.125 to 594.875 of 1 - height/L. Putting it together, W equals -0.8 mm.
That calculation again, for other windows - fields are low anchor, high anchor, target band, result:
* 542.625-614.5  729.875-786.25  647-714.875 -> 0.8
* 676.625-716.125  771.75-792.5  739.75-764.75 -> 0.4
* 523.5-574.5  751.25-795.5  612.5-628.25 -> 0.7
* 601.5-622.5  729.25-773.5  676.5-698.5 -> -0.3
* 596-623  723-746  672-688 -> -0.1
